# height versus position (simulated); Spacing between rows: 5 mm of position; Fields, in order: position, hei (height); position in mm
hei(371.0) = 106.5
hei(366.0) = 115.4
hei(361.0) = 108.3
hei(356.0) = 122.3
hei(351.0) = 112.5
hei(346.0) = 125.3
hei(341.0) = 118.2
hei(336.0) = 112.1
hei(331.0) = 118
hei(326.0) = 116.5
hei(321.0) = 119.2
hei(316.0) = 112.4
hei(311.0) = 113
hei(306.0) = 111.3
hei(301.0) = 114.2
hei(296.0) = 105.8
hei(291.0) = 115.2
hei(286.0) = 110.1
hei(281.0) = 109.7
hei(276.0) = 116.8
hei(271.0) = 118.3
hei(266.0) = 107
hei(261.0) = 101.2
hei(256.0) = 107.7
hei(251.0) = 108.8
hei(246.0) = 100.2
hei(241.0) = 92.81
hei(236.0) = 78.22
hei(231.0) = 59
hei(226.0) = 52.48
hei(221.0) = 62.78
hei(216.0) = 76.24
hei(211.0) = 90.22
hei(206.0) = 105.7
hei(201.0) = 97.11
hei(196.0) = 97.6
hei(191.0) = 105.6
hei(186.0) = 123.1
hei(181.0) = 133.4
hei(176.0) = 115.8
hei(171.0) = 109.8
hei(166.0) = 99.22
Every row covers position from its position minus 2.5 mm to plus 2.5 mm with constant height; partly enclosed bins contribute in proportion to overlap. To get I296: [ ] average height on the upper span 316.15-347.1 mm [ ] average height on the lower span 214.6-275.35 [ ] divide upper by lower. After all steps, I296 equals 1.31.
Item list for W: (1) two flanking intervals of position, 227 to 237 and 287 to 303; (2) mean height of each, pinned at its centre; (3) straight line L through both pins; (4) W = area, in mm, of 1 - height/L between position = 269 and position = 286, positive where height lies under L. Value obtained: -2.7 mm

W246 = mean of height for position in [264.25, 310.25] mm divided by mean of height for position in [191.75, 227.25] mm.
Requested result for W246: 1.3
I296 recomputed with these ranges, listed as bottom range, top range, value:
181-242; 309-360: 1.32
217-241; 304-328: 1.71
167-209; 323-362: 1.06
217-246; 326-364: 1.62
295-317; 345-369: 1.04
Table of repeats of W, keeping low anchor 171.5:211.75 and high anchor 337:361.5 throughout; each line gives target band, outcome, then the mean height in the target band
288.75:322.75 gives 0.8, 113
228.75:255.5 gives 5.4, 89.6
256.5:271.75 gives 0.8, 108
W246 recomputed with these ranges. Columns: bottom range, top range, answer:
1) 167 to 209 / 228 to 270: 0.86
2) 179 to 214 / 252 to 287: 1.03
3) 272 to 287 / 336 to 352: 1.05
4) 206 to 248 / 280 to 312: 1.43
